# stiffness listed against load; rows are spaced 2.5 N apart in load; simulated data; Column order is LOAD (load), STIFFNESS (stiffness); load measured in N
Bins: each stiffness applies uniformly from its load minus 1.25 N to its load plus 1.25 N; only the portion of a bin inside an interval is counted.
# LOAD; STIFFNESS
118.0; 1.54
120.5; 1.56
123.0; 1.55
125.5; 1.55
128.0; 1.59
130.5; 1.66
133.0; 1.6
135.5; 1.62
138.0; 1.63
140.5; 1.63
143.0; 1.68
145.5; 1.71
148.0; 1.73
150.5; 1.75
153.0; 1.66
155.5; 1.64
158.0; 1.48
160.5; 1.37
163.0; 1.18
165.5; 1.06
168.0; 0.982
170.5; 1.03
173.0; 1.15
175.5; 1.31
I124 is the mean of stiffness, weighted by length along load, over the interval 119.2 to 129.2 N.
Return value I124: 1.56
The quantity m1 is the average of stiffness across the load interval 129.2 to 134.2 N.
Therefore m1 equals 1.63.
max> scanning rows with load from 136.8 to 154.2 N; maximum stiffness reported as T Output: 1.75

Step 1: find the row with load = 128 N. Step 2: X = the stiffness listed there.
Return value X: 1.59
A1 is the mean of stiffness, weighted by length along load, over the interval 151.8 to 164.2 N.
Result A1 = 1.47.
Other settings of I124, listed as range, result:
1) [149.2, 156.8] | 1.68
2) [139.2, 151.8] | 1.7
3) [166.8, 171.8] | 1.01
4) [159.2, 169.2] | 1.15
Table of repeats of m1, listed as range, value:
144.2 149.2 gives 1.72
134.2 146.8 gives 1.65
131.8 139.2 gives 1.62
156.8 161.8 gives 1.42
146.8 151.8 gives 1.74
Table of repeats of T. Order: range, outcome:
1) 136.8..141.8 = 1.63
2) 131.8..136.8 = 1.62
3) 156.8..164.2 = 1.48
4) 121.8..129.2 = 1.59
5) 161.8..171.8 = 1.18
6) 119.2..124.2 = 1.56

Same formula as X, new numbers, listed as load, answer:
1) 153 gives 1.66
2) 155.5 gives 1.64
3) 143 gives 1.68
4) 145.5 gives 1.71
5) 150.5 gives 1.75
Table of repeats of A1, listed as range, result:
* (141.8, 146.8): 1.7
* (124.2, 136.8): 1.6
